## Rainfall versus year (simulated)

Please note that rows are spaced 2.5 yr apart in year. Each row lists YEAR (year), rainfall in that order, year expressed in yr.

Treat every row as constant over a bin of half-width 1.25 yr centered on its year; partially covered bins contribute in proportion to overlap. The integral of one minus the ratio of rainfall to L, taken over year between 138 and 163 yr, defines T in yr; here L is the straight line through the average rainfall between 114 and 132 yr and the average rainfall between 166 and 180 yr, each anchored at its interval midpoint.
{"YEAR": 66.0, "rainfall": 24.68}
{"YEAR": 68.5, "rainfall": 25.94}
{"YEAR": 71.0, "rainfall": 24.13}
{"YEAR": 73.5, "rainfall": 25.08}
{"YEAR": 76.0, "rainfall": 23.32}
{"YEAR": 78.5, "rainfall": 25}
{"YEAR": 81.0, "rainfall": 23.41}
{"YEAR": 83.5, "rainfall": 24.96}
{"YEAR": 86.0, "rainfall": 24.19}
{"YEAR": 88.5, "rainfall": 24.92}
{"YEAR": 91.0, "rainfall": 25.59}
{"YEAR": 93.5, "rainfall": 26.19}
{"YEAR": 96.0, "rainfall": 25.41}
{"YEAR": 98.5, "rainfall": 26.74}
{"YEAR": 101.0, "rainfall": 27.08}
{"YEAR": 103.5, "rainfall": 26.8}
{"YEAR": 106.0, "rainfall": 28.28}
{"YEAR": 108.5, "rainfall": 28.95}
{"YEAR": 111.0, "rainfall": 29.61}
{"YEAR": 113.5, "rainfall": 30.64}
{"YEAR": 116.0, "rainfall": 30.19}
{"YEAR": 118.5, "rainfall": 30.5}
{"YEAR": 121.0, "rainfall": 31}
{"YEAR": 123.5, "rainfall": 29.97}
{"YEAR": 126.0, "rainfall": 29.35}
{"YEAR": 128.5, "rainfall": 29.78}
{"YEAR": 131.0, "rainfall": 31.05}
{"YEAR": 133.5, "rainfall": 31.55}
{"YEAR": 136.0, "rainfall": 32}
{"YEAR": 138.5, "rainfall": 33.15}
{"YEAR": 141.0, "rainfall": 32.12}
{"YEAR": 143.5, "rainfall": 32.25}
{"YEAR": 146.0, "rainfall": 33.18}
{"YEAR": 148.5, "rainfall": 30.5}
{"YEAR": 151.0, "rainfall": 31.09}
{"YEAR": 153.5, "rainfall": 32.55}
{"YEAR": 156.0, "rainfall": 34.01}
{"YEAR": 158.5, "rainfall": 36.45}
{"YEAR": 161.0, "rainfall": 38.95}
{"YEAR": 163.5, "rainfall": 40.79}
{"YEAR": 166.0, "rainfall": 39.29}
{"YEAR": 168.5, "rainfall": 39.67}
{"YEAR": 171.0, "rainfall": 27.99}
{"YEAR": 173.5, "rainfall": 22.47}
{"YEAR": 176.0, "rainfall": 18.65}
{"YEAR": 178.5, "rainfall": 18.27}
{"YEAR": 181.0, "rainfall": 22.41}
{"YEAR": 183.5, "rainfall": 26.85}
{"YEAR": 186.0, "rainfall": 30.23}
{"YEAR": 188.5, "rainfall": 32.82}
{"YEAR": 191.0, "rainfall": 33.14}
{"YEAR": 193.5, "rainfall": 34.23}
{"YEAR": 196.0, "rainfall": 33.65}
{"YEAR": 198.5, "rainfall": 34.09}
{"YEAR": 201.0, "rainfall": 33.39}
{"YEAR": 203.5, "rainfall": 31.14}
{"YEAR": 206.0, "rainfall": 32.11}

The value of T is -4.8 yr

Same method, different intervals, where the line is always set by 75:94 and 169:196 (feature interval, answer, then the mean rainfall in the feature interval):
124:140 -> -3.2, 31.1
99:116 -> -2.2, 28.6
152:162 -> -3.2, 35.3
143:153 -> -2.0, 31.8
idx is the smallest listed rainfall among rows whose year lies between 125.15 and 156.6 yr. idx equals 29.35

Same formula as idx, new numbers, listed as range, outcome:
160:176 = 18.65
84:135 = 24.19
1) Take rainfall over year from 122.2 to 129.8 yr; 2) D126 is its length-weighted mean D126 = 29.7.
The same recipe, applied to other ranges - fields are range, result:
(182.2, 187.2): 28.5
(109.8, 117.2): 30.2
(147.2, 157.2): 32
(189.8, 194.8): 33.7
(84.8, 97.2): 25.3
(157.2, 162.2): 37.7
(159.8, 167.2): 39.7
